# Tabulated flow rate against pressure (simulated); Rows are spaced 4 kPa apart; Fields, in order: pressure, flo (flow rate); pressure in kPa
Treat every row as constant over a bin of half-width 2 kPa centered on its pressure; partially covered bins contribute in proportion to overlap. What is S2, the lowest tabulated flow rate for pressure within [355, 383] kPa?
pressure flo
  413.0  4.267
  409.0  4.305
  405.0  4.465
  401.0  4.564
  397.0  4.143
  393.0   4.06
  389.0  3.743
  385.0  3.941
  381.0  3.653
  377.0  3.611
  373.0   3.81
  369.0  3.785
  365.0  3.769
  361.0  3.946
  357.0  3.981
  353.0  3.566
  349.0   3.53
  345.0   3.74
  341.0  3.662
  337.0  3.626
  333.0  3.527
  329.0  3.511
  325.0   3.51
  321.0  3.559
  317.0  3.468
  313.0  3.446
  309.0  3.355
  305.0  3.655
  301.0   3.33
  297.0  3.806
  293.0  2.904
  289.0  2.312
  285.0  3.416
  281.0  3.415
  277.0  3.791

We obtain 3.611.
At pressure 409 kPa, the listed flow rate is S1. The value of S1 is 4.305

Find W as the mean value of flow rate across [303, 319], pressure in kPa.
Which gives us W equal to 3.48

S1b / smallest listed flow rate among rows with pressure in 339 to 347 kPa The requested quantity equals 3.662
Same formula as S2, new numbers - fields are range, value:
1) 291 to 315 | 2.904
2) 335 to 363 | 3.53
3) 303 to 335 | 3.355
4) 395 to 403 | 4.143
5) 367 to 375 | 3.785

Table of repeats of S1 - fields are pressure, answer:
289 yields 2.312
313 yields 3.446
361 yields 3.946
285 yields 3.416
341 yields 3.662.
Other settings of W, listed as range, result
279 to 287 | 3.42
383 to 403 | 4.09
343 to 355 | 3.61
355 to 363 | 3.96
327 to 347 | 3.61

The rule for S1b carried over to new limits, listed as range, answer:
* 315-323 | 3.468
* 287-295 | 2.312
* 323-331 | 3.51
